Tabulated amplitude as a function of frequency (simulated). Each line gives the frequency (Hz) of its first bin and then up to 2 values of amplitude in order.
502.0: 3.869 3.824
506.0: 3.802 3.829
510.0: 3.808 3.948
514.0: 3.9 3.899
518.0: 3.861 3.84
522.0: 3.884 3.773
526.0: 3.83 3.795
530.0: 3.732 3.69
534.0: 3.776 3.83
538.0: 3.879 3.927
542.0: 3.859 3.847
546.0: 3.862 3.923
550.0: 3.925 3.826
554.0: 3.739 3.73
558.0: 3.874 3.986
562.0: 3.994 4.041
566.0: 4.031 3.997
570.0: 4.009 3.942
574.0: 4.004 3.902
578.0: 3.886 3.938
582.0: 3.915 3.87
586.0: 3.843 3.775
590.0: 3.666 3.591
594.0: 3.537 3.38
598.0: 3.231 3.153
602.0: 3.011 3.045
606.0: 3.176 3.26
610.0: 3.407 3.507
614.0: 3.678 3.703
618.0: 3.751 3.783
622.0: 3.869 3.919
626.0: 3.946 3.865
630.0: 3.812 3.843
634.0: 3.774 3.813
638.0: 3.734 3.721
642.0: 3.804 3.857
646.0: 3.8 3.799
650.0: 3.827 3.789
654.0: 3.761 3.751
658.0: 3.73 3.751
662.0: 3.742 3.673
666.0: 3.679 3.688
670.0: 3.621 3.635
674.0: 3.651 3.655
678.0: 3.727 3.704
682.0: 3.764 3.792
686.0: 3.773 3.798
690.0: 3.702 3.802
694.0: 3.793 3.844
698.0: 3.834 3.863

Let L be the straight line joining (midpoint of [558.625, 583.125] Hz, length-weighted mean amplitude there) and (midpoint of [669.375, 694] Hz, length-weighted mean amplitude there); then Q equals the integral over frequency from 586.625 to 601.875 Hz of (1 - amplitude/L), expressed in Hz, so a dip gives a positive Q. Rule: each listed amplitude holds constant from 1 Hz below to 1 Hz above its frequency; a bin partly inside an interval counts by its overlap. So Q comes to 1.8 Hz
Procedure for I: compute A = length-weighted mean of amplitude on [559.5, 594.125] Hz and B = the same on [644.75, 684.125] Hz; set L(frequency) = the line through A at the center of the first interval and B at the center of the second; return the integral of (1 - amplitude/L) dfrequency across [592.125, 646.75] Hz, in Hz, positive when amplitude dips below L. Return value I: 2.9 Hz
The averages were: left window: 3.89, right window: 3.73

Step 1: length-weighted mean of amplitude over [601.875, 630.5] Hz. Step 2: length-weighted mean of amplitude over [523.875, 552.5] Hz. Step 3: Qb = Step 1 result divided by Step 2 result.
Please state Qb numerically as 0.94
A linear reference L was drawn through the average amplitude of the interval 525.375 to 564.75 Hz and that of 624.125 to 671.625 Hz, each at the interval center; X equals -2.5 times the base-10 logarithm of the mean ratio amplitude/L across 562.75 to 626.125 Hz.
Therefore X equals 0.04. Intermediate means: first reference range 3.85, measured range 3.68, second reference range 3.77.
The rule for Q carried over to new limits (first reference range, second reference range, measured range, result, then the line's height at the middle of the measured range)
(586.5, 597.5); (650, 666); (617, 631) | -0.7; 3.66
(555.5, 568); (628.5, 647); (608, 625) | 0.7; 3.84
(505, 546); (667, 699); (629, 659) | -0.2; 3.76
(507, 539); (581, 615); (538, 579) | -2.9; 3.66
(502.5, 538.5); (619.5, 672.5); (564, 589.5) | -0.8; 3.81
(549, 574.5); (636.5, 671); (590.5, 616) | 3.3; 3.85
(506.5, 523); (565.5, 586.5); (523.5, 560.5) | 0.7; 3.9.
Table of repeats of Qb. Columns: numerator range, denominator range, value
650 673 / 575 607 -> 1.04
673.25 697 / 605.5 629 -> 1.02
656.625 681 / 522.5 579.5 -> 0.95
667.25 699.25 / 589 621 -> 1.09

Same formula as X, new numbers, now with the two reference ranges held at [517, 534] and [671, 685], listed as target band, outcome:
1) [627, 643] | -0.02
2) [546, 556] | -0.02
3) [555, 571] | -0.05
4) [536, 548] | -0.02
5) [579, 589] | -0.03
